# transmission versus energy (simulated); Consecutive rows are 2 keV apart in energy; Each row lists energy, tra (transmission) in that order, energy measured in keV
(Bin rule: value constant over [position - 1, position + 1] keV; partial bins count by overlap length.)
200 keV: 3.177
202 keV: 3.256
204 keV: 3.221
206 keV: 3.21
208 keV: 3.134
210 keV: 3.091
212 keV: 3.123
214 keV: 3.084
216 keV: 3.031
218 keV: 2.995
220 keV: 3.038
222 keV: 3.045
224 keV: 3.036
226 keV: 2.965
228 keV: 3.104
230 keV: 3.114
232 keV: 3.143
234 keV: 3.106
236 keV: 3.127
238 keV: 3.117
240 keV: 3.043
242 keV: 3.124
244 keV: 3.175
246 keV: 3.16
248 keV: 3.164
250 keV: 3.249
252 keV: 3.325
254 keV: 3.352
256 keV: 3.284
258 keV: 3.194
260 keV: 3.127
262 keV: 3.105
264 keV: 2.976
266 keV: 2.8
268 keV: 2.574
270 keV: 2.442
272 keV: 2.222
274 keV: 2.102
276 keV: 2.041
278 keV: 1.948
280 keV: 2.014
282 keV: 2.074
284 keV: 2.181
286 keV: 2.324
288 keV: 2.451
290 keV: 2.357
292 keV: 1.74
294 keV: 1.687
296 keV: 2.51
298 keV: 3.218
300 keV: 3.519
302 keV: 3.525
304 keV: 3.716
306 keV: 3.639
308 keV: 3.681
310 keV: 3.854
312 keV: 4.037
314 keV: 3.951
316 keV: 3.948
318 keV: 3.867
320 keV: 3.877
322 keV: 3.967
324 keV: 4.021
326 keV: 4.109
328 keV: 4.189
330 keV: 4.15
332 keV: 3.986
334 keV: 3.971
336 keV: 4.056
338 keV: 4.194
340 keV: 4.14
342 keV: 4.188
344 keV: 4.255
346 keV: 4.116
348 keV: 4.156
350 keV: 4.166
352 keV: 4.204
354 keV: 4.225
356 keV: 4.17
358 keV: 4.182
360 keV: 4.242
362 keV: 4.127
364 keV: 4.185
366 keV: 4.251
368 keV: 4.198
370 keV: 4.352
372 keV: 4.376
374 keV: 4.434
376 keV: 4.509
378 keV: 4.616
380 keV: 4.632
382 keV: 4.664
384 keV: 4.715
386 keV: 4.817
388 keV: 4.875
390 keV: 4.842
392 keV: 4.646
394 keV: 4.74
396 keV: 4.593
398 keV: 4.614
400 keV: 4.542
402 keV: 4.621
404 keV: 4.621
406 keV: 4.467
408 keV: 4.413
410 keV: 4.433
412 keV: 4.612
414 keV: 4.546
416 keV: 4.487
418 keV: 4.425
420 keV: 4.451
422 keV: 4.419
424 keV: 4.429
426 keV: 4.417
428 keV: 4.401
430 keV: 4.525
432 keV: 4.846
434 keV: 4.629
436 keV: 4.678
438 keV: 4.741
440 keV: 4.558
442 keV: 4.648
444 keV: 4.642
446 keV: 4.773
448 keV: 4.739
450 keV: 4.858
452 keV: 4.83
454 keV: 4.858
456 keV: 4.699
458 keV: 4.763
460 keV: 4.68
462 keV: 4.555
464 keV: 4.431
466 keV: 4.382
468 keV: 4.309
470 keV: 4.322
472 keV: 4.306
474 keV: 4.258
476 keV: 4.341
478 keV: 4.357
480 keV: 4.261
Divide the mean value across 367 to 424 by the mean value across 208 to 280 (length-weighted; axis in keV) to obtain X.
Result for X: 1.5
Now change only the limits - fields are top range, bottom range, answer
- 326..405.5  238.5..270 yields 1.41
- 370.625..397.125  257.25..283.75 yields 1.86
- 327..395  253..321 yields 1.49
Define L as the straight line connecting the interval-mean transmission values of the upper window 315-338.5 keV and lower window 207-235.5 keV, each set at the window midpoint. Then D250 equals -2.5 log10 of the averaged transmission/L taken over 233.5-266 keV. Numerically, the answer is 0.058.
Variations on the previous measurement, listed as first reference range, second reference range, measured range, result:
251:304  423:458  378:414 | -0.131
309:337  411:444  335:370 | -0.008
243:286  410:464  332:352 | -0.157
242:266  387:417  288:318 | 0.134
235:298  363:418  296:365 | -0.095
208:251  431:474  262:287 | 0.405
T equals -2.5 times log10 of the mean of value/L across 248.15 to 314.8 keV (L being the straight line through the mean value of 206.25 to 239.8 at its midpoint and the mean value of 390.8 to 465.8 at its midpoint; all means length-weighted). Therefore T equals 0.23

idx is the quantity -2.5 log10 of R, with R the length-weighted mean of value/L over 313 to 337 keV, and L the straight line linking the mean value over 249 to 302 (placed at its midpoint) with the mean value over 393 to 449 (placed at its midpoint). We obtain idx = -0.22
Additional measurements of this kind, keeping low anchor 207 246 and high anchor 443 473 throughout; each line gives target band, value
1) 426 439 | -0.043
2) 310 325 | -0.074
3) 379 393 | -0.148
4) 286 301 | 0.381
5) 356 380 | -0.079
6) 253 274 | 0.160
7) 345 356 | -0.073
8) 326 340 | -0.085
